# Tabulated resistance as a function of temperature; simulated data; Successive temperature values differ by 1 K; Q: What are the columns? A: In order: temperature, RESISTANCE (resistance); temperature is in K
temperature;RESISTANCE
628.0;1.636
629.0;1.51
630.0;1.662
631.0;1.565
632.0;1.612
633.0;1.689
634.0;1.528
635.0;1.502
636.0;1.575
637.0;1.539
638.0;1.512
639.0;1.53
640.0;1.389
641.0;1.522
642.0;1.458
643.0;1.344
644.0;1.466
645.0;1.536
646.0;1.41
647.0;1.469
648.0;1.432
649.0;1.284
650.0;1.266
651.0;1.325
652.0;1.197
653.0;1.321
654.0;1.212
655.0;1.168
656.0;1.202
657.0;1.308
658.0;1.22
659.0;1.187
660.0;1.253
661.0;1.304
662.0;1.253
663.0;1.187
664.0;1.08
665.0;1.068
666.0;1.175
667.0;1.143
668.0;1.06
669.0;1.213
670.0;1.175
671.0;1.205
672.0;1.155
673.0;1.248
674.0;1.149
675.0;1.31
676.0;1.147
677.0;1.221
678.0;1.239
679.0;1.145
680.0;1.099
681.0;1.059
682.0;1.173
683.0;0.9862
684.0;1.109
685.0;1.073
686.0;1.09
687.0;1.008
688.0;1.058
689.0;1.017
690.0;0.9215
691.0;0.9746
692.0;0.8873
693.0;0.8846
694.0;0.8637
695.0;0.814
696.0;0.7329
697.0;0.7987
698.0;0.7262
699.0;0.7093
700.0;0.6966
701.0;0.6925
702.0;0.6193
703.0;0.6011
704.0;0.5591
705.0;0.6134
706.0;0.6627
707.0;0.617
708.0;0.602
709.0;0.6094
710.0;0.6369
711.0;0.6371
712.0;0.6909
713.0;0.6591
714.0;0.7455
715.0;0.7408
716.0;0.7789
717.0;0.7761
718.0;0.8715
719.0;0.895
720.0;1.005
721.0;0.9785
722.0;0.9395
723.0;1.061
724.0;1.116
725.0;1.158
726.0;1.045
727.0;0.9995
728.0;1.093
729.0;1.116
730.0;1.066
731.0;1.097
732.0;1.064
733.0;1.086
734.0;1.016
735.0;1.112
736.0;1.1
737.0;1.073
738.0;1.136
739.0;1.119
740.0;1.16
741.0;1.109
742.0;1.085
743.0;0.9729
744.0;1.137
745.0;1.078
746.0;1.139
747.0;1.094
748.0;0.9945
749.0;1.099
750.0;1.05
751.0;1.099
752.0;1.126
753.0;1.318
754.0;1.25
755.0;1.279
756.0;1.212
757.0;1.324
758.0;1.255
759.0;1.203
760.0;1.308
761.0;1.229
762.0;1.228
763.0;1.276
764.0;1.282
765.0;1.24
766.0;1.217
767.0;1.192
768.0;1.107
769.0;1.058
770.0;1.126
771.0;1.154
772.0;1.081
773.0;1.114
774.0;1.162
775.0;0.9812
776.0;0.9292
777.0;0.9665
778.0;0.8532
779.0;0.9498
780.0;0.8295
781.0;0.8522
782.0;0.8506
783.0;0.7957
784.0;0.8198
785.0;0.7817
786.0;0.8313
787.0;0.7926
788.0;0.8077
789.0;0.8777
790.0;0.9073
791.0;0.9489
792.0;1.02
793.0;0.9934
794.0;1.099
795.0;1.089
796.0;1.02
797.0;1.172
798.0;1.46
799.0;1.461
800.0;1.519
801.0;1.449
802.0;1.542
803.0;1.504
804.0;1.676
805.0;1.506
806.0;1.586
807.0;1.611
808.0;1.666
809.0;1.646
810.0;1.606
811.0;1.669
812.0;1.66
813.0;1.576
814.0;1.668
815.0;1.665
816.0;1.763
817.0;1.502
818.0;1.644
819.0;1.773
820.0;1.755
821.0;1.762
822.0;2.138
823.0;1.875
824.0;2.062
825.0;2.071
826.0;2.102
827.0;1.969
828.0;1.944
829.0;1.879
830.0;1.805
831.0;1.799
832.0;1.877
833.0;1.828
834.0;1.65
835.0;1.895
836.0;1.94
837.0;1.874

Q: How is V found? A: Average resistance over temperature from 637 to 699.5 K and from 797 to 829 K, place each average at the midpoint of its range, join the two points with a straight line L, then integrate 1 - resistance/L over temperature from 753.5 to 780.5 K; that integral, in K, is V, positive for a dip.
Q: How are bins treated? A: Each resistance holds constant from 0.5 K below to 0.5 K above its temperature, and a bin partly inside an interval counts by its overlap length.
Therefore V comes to 6.8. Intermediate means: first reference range 1.17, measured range 1.14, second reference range 1.7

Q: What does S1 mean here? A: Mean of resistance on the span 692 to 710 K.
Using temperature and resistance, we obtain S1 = 0.698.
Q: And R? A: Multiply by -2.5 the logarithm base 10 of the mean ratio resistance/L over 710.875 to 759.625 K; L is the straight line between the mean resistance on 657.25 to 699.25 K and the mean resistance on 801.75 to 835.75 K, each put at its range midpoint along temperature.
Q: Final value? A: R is 0.28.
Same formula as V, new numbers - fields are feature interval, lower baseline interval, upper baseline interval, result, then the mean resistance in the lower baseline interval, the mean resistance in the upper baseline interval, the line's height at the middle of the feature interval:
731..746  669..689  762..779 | 0.36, 1.14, 1.11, 1.12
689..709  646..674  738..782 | 7.54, 1.23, 1.12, 1.19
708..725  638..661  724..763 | 5.24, 1.34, 1.13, 1.19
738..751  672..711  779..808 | -0.78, 0.904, 1.14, 1.03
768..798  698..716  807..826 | 9.38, 0.658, 1.76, 1.42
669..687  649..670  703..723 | -1.76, 1.21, 0.742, 1.05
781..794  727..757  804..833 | 5.43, 1.11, 1.77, 1.5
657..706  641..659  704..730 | 4.11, 1.33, 0.841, 1.1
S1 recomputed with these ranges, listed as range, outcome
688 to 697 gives 0.892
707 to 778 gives 1.05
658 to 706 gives 1.01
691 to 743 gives 0.881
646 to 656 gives 1.3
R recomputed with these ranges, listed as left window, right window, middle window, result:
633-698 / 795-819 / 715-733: 0.32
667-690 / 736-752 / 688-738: 0.27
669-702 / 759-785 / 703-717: 0.48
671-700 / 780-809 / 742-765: -0.06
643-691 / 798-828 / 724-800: 0.37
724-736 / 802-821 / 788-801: 0.33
